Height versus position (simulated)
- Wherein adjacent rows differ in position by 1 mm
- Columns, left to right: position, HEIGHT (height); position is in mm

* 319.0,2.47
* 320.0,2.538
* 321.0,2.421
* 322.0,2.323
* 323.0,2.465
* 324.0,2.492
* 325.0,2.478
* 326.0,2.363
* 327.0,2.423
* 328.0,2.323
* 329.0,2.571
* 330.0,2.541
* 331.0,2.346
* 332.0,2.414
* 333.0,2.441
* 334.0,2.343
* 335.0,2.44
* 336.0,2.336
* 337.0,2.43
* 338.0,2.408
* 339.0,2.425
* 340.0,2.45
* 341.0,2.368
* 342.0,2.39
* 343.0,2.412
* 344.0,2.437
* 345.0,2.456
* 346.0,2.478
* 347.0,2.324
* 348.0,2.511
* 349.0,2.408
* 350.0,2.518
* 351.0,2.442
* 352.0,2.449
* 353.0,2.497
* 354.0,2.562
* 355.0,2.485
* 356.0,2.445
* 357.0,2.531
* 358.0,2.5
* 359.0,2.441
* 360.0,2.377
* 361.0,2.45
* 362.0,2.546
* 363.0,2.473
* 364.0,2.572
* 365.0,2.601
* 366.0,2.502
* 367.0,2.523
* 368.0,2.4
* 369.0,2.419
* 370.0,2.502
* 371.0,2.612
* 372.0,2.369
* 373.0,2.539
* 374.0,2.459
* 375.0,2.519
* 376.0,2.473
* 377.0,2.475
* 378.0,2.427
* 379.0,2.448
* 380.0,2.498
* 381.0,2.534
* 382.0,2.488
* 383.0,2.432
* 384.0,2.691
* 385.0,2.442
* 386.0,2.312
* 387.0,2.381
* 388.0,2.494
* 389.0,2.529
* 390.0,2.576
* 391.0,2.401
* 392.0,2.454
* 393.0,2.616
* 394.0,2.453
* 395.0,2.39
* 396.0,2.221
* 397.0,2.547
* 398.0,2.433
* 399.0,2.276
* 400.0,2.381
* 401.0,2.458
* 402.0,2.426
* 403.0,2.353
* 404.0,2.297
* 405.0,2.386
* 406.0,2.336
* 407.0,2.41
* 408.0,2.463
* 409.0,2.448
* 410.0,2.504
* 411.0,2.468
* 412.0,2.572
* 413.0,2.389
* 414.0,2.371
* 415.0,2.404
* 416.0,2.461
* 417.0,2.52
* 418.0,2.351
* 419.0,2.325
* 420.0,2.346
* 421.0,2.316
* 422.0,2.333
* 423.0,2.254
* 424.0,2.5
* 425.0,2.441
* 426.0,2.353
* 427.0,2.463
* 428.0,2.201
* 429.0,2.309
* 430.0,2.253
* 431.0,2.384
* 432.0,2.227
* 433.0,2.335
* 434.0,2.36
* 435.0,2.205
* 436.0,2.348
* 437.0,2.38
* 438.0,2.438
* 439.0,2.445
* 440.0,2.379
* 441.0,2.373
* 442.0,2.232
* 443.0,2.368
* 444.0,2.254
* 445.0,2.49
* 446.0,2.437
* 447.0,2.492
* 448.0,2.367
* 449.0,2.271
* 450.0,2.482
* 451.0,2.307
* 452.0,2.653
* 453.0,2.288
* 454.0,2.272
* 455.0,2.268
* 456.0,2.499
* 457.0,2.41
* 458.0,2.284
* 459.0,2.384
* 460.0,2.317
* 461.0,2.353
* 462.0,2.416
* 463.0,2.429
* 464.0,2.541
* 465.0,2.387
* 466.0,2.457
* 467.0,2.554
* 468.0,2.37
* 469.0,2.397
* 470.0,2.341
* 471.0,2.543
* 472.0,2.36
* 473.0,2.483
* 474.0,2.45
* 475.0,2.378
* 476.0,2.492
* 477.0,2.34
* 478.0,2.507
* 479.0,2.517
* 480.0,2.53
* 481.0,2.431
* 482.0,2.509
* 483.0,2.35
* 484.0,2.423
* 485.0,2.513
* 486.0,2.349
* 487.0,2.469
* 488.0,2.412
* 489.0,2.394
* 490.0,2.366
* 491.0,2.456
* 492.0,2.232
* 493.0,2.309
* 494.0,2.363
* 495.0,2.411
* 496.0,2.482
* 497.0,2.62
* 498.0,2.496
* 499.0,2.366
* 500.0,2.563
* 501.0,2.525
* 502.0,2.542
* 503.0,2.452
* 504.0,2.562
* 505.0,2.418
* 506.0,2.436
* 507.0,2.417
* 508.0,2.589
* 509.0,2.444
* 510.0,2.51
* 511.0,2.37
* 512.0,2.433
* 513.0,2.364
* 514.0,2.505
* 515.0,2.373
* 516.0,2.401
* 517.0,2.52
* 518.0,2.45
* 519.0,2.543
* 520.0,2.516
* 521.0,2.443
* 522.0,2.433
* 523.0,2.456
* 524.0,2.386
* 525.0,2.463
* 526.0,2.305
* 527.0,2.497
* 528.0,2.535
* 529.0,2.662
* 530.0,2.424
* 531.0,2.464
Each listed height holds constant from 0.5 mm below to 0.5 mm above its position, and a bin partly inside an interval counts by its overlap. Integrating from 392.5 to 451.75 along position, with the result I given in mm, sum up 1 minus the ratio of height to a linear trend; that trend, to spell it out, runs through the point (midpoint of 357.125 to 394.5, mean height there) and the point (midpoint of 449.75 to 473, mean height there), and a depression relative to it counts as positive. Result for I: 1.4 mm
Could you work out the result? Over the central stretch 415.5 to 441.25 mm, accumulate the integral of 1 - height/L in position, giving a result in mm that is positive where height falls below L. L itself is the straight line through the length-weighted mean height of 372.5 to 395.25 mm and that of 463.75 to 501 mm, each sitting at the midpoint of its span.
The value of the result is 1.1 mm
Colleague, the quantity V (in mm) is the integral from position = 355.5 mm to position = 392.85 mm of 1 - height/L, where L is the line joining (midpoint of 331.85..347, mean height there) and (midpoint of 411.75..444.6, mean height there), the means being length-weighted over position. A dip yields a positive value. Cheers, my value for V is -1.4 mm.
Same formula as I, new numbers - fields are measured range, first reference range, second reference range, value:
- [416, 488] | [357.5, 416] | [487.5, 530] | 1.82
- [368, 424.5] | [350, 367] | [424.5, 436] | -0.79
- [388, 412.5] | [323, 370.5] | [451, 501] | 0.06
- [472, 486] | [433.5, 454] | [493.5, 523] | -0.13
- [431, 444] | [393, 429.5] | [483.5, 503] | 0.38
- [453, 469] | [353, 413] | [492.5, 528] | 0.43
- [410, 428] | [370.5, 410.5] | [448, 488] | 0.27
